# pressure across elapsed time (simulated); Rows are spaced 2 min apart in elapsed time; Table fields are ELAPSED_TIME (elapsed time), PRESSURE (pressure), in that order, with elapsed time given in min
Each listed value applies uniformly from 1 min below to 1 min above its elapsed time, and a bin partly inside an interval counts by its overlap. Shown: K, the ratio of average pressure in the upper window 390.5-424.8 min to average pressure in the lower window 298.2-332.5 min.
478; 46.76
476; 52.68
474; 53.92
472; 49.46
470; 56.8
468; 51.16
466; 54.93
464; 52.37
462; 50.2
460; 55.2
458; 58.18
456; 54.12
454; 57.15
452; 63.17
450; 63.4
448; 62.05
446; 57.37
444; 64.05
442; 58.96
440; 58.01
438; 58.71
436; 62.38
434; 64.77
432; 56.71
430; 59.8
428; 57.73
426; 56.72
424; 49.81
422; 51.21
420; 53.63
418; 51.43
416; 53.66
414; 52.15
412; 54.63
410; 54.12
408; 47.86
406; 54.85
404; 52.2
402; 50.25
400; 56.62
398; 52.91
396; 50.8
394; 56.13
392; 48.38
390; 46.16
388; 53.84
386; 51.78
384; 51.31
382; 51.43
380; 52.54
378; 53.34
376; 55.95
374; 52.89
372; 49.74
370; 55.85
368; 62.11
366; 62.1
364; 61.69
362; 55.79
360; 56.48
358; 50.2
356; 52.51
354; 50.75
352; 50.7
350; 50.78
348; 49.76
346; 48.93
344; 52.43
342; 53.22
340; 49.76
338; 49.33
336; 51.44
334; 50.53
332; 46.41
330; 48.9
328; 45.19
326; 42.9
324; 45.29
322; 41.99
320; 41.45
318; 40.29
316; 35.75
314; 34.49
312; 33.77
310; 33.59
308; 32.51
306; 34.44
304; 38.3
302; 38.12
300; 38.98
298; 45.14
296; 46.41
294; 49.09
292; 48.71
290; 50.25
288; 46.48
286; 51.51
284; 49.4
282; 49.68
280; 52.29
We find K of 1.32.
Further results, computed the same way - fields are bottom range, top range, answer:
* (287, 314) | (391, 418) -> 1.28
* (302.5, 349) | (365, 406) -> 1.23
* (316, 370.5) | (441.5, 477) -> 1.12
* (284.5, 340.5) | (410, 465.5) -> 1.32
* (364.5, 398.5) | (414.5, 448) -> 1.07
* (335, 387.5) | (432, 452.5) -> 1.15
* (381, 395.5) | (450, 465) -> 1.10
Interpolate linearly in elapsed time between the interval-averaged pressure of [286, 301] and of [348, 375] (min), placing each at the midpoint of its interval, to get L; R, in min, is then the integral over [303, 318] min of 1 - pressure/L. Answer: 4.2 min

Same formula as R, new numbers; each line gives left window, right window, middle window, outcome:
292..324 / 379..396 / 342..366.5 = -3.63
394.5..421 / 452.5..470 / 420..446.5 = -2.16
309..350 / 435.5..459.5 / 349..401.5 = -3.12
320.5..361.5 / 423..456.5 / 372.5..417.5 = 1.89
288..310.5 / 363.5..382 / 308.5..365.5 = 2.27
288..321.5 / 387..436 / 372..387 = -0.85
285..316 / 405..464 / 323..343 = -1.46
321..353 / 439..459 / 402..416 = 0.80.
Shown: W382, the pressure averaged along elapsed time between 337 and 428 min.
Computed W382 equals 52.9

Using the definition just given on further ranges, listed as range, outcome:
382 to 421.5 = 52.2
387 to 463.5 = 55.5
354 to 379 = 55.5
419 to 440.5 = 57.2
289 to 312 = 41.1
